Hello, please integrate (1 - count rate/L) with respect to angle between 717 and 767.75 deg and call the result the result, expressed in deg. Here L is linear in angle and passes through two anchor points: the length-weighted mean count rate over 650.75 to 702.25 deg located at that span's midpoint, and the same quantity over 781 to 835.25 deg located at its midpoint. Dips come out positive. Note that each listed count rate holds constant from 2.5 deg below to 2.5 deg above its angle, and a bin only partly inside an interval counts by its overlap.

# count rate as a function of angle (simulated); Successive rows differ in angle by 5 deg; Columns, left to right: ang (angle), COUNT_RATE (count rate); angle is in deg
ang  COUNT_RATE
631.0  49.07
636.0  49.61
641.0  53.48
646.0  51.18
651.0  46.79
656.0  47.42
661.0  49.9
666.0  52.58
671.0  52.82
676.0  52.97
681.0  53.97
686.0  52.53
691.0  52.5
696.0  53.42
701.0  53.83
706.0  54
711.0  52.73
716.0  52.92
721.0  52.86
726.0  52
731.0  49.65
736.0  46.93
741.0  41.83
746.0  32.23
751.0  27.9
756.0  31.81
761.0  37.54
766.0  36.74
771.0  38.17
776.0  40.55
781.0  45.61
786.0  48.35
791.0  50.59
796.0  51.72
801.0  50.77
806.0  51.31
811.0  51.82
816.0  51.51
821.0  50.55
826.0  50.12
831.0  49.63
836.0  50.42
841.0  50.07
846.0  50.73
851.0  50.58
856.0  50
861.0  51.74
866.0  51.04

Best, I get 9.7 deg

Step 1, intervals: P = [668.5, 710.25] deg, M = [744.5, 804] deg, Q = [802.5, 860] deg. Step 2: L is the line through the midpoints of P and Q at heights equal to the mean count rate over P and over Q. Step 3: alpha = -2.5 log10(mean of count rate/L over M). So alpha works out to 0.24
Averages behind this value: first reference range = 53.2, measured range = 41.2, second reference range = 50.6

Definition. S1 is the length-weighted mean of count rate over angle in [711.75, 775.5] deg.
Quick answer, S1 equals 42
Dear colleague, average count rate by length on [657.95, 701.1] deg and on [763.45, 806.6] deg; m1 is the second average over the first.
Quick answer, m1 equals 0.87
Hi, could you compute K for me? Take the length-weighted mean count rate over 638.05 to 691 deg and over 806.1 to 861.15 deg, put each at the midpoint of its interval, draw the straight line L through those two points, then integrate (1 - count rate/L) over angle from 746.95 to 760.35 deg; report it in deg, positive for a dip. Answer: 5.2 deg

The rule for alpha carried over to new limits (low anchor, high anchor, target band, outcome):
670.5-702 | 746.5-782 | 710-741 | -0.13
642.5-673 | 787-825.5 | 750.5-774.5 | 0.40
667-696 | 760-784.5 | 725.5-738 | -0.08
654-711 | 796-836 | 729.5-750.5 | 0.25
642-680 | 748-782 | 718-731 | -0.23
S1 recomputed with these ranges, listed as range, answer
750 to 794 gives 40.2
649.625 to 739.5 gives 51.6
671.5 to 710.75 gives 53.3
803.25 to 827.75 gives 51.1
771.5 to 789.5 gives 44.4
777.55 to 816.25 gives 49.9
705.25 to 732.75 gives 52.3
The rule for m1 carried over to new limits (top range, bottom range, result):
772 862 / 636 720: 0.95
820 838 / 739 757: 1.50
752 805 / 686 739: 0.83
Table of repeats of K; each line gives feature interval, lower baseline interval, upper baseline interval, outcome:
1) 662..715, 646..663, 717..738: -3.8 deg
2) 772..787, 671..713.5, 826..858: 2.2 deg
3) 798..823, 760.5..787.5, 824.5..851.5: -2.6 deg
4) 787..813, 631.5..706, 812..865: -0.1 deg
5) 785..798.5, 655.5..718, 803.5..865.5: 0.2 deg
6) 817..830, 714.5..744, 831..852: -0.1 deg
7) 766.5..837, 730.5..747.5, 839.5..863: -1.8 deg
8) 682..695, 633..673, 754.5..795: -1.3 deg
